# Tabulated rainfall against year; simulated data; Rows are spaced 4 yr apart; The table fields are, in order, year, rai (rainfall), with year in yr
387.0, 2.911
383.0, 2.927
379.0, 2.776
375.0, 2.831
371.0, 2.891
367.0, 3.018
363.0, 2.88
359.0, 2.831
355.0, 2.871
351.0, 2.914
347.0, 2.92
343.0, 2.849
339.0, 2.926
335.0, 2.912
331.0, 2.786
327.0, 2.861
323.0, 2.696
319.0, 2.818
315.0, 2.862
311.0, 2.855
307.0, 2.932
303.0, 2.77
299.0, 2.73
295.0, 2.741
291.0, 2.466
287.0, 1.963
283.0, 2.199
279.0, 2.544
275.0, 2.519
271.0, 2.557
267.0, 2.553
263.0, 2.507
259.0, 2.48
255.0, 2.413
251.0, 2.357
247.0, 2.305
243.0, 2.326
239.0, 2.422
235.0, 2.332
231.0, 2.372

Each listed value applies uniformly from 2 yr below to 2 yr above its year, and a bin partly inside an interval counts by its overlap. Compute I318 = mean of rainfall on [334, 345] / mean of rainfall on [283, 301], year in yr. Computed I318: 1.18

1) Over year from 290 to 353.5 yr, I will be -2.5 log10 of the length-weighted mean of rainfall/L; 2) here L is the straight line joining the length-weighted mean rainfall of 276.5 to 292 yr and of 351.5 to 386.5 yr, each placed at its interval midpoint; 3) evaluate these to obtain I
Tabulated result -0.11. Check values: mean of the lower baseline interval 2.29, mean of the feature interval 2.82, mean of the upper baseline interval 2.88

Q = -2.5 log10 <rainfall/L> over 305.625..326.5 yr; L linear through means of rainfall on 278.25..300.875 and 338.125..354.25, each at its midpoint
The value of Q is -0.07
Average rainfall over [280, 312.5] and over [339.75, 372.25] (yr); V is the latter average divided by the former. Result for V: 1.12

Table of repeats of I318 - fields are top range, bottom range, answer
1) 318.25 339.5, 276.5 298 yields 1.18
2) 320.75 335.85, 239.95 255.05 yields 1.20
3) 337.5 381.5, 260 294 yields 1.19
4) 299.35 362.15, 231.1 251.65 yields 1.21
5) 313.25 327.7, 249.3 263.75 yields 1.15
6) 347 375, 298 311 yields 1.03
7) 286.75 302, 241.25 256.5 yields 1.09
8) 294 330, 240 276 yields 1.15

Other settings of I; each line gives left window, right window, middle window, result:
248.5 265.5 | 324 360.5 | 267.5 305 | 0.04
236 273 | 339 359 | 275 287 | 0.10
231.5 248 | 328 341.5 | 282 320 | 0.02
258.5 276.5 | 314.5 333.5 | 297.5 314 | -0.04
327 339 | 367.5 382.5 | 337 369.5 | -0.01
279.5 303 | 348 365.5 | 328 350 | -0.04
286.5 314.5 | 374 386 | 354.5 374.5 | -0.03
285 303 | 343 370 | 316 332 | -0.04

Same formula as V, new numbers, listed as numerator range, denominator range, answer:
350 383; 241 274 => 1.18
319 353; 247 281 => 1.15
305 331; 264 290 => 1.18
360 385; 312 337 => 1.02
